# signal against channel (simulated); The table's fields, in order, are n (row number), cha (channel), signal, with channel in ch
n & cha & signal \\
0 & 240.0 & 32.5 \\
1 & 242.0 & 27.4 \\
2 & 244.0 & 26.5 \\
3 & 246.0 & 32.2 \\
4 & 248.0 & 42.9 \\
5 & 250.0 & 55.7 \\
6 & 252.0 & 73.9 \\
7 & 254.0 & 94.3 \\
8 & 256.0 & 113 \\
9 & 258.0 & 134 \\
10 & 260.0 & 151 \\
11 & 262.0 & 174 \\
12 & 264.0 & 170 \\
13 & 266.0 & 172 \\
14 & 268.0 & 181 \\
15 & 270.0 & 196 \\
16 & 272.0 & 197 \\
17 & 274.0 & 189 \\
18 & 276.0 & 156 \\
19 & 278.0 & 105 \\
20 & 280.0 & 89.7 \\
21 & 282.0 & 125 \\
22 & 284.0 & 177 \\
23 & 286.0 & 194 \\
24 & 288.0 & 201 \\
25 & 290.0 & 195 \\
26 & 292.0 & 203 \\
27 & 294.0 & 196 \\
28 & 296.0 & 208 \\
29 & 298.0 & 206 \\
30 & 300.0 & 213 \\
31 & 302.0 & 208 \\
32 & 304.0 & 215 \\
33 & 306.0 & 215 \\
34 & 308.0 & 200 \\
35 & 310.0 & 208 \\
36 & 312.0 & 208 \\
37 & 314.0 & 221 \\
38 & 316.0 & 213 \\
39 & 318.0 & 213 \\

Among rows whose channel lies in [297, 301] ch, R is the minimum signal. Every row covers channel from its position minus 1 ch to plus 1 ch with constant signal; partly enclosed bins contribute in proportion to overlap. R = 206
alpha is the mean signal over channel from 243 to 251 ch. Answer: 39.3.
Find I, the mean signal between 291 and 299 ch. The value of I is 203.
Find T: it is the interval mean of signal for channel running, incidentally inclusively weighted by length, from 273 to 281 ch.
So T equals 135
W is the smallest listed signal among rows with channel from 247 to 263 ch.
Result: 42.9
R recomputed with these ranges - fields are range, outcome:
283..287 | 177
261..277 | 156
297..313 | 200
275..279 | 105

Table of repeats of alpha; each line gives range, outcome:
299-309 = 210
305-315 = 210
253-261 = 123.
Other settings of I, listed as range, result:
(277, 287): 138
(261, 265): 172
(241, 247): 28.7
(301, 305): 212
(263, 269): 174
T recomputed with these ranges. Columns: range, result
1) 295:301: 209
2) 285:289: 198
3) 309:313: 208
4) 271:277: 181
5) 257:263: 153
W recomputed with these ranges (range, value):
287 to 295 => 195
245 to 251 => 32.2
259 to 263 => 151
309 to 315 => 208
